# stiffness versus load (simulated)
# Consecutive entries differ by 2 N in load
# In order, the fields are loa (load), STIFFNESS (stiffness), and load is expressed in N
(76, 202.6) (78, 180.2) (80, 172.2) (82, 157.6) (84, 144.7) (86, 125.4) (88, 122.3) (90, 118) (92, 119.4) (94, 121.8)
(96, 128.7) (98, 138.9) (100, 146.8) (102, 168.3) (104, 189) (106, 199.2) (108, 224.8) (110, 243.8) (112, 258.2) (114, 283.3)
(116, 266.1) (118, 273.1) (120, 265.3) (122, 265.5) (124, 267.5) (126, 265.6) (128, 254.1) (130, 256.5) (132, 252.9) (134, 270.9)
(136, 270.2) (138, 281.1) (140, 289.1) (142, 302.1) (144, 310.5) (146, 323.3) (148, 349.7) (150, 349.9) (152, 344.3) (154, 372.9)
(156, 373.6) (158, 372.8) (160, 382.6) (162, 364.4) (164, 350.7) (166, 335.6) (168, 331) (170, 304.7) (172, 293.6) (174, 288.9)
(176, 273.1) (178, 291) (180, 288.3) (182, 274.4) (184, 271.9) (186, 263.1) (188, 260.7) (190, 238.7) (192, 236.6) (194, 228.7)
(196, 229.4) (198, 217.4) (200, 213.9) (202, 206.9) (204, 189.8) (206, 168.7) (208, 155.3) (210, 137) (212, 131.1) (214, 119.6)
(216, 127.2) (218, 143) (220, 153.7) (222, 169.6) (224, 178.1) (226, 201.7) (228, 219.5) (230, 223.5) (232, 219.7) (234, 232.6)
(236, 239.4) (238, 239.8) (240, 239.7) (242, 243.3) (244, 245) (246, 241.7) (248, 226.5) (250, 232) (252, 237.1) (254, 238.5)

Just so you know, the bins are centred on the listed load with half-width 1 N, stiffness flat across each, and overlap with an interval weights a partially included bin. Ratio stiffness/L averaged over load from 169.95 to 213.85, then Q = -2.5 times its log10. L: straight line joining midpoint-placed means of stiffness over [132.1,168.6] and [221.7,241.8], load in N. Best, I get 0.194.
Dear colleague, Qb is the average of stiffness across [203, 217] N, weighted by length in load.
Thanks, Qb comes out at 147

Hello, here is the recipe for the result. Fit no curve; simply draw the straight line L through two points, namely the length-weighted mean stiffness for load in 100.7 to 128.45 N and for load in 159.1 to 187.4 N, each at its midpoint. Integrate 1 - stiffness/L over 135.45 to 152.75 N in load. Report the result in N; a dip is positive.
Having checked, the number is -2.4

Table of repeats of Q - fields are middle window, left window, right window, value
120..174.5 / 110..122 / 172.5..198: -0.18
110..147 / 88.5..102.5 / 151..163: -0.08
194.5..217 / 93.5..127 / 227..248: 0.31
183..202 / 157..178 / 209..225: -0.01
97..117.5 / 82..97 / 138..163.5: -0.11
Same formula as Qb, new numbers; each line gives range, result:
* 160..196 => 289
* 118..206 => 286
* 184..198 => 243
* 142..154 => 336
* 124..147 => 279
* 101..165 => 289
